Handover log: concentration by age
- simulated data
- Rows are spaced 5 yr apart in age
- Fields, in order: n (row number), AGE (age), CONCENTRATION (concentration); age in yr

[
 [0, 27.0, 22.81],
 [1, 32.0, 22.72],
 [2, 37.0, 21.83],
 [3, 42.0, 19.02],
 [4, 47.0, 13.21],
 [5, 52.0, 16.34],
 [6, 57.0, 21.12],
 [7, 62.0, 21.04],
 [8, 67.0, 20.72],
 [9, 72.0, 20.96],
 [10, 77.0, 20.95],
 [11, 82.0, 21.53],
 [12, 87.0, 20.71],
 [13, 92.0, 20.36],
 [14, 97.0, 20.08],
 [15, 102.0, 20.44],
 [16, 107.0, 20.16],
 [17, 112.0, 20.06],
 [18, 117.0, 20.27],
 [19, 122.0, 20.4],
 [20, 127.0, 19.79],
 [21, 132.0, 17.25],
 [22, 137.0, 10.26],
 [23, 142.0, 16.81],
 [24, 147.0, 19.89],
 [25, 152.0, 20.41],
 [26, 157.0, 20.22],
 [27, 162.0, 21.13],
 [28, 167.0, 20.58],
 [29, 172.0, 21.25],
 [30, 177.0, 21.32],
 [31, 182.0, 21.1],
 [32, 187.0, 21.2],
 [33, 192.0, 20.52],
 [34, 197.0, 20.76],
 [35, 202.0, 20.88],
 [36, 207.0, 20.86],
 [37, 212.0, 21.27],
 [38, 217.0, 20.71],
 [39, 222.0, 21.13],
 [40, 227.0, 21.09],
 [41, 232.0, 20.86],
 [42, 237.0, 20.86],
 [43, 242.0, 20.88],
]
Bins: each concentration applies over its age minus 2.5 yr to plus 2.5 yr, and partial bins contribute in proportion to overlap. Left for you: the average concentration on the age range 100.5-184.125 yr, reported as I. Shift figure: 19.5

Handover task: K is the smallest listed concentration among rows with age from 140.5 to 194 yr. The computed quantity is 16.81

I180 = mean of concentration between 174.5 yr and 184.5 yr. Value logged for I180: 21.2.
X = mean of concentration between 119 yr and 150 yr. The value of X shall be 17.5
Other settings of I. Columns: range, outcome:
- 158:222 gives 21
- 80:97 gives 20.7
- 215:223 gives 20.9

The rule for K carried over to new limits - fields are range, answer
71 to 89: 20.71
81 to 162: 10.26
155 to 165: 20.22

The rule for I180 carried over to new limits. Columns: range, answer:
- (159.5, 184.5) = 21.1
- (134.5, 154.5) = 16.8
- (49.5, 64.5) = 19.5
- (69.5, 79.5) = 21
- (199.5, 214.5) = 21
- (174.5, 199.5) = 21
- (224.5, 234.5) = 21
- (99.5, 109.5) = 20.3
